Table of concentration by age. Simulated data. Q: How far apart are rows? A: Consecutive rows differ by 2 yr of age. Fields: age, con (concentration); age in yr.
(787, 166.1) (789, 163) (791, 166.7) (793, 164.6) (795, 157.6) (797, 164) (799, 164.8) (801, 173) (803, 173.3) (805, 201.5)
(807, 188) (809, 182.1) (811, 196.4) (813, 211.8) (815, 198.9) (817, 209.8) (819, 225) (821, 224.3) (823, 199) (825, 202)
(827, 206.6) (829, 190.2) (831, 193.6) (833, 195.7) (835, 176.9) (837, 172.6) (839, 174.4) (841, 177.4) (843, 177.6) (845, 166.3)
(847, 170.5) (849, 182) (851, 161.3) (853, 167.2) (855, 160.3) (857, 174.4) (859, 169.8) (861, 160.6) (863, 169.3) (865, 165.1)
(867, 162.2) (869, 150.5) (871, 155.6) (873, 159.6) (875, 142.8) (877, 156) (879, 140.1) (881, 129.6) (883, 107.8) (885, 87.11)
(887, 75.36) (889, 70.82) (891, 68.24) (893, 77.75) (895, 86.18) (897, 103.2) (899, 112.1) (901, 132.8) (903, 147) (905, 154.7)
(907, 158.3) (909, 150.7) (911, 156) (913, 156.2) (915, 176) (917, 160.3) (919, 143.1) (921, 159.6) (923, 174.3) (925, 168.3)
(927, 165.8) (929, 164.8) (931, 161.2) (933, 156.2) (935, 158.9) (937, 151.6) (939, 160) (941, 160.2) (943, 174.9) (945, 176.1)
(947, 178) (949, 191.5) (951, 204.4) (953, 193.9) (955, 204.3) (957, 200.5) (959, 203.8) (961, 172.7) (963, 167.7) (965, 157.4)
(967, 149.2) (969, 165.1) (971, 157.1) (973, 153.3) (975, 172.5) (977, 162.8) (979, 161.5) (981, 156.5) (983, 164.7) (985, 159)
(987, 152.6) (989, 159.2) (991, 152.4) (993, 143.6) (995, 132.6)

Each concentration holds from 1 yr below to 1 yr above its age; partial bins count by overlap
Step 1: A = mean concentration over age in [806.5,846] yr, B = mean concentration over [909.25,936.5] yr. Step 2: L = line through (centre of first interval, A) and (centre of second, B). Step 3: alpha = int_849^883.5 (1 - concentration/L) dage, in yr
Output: 4.6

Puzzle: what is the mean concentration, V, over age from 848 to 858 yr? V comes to 169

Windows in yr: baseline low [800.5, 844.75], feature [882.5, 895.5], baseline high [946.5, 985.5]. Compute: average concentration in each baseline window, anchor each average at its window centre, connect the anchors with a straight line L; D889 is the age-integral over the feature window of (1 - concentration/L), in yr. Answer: 7.30 yr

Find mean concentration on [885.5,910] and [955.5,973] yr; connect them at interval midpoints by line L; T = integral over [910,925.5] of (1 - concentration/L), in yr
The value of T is -3.9 yr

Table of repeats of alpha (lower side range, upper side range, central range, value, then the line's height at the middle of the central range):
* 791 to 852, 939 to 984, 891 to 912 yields 6.3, 179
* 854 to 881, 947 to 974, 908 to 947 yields 2.0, 171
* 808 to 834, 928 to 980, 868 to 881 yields 2.8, 190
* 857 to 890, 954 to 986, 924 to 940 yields -0.4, 157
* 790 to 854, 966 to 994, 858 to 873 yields 1.3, 177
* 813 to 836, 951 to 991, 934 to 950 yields 0.6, 176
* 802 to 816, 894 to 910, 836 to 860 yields -0.6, 167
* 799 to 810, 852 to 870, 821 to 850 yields -2.3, 172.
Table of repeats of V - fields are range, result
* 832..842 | 179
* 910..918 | 162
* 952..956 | 199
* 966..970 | 157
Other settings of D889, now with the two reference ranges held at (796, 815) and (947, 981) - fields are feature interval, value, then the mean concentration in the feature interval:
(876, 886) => 3.1 yr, 124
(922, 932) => 0.6 yr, 167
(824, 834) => -0.8 yr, 198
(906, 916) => 1.1 yr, 159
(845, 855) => 0.7 yr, 169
